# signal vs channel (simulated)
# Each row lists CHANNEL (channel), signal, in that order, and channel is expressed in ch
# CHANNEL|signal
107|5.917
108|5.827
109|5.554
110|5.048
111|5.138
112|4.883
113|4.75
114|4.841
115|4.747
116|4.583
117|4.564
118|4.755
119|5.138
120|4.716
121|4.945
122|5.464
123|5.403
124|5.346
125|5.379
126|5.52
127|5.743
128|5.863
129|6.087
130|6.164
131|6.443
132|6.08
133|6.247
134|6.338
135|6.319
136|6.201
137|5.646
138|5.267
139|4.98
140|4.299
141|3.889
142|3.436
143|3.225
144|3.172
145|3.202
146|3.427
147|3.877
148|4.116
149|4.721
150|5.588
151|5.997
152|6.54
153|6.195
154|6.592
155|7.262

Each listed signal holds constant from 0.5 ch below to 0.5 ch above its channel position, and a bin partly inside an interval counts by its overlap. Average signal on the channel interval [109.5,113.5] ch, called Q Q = 4.95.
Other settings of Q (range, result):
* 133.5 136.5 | 6.29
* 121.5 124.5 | 5.4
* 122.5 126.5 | 5.41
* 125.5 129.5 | 5.8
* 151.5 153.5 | 6.37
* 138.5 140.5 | 4.64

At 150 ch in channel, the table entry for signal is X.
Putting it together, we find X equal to 5.588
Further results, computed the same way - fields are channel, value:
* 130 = 6.164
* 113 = 4.75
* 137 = 5.646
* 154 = 6.592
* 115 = 4.747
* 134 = 6.338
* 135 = 6.319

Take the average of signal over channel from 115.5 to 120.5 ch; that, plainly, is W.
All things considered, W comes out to 4.75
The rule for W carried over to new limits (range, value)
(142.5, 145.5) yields 3.2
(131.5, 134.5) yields 6.22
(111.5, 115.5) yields 4.81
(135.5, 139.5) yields 5.52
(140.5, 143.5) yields 3.52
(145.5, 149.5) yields 4.04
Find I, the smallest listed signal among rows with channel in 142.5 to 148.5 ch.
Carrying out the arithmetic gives 3.172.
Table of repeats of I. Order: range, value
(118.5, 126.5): 4.716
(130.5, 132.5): 6.08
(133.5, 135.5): 6.319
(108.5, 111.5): 5.048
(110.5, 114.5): 4.75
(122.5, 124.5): 5.346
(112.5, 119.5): 4.564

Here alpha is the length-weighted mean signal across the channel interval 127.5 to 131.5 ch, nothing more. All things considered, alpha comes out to 6.14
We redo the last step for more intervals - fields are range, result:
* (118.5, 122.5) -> 5.07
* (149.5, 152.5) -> 6.04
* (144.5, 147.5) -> 3.5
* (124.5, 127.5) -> 5.55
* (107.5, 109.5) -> 5.69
